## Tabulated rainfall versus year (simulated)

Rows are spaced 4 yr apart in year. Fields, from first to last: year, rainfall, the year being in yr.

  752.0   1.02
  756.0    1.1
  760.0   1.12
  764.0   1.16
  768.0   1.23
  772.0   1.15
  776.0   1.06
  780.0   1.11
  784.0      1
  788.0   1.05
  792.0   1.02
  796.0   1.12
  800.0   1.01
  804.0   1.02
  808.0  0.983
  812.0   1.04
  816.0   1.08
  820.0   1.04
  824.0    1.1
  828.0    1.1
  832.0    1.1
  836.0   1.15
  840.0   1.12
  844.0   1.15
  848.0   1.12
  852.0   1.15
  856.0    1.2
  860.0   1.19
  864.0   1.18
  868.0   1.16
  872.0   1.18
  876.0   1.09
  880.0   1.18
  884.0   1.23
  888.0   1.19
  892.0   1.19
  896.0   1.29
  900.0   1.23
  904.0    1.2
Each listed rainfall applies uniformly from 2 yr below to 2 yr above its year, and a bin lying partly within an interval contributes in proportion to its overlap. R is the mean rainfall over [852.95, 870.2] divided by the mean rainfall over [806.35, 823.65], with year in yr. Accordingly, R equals 1.1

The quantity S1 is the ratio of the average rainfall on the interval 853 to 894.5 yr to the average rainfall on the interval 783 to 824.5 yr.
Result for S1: 1.1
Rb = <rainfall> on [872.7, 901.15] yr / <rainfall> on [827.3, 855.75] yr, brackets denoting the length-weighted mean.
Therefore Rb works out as 1.1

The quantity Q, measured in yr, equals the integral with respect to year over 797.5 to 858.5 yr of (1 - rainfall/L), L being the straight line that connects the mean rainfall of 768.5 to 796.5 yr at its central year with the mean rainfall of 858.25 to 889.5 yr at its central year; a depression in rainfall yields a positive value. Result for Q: 1.9 yr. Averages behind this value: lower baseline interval 1.08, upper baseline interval 1.17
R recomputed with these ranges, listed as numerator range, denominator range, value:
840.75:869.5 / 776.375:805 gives 1.11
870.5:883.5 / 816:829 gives 1.07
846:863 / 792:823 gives 1.12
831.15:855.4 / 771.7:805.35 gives 1.08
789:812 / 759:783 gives 0.91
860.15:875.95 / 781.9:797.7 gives 1.11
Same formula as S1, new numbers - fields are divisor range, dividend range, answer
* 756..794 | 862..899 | 1.08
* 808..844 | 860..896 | 1.09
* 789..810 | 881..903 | 1.19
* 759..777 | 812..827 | 0.93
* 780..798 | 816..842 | 1.04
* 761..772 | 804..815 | 0.86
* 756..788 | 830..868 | 1.03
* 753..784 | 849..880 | 1.04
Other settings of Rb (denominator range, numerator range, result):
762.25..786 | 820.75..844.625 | 1.00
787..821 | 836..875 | 1.11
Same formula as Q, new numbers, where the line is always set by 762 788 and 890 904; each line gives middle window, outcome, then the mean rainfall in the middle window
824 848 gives 1.0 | 1.12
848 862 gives 0.2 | 1.17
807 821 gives 1.4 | 1.04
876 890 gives 0.4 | 1.18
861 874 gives 0.3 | 1.17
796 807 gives 1.0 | 1.03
